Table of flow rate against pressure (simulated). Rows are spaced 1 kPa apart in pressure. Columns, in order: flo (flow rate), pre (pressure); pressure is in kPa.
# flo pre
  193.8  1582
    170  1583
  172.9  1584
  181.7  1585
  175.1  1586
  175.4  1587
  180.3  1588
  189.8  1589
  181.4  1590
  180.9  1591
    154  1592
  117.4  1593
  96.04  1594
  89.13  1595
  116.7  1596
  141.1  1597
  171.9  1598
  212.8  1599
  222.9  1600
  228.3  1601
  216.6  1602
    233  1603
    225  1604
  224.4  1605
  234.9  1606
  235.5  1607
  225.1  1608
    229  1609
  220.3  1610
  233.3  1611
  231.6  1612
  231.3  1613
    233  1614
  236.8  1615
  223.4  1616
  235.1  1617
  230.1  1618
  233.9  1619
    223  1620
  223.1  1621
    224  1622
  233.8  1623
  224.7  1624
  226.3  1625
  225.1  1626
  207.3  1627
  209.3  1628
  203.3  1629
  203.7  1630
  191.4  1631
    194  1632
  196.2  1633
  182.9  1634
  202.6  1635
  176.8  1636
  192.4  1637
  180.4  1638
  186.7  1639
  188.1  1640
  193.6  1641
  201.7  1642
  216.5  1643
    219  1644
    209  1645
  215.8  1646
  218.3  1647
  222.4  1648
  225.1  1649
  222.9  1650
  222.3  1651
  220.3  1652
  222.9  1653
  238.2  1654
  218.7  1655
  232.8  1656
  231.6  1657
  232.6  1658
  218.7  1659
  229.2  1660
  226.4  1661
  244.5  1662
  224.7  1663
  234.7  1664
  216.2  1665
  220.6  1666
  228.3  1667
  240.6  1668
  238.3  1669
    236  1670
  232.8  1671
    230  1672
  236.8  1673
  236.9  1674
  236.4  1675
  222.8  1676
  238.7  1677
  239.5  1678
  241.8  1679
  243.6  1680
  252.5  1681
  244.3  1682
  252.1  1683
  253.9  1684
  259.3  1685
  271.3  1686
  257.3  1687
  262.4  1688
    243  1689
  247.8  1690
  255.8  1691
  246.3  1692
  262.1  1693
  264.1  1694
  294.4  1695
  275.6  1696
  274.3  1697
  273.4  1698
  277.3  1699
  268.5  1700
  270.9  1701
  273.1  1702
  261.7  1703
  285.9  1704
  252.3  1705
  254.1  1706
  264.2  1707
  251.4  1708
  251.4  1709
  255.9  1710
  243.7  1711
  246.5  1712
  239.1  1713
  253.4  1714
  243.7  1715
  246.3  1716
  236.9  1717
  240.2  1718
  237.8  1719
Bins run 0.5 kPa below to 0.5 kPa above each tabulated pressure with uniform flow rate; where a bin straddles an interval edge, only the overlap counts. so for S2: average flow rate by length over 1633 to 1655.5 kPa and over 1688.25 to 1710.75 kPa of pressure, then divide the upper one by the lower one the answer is 1.27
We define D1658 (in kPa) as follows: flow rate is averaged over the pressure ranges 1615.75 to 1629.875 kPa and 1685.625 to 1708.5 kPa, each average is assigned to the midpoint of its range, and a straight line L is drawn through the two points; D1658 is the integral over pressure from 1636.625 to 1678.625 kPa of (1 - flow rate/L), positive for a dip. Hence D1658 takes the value 3.44 kPa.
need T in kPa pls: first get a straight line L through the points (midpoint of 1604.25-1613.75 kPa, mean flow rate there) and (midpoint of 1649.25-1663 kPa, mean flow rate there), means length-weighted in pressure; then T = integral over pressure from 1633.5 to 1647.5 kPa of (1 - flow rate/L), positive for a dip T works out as 1.8 kPa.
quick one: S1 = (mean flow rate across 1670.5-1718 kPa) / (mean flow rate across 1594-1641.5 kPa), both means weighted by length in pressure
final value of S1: 1.22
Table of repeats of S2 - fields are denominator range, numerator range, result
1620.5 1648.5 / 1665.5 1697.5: 1.20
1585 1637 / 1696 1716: 1.29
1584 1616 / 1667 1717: 1.30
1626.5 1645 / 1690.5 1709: 1.35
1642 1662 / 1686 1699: 1.18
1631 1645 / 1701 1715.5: 1.31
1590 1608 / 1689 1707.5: 1.45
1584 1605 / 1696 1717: 1.48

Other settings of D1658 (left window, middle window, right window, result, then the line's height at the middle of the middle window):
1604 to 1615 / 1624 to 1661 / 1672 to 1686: 4.0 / 236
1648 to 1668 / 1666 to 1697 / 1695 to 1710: 0.0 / 248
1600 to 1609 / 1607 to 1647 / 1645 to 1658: 2.2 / 226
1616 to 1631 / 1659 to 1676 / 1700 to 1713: 0.7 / 241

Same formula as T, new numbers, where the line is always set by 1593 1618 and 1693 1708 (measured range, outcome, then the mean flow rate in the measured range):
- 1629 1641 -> 1.8 kPa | 191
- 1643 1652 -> 0.6 kPa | 219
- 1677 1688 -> 0.3 kPa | 251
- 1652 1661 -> 0.5 kPa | 228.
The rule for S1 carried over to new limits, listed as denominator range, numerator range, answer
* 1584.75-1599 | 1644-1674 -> 1.46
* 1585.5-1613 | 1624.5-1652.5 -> 1.07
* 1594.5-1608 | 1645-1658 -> 1.13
